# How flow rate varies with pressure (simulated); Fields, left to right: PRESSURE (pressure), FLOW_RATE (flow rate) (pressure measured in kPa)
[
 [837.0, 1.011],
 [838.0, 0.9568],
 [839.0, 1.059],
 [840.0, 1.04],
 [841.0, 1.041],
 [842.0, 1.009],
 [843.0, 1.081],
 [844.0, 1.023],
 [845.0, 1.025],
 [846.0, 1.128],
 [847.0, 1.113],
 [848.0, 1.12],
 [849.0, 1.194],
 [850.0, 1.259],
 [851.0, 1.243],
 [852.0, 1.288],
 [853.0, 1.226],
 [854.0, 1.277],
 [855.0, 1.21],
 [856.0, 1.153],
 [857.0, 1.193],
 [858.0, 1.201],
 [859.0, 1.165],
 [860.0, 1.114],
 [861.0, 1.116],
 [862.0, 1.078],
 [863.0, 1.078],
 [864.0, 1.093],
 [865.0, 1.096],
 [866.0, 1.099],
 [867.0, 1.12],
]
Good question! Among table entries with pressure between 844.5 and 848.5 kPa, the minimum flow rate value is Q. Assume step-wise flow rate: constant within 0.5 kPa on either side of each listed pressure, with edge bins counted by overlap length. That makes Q 1.025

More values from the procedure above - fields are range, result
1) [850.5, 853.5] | 1.226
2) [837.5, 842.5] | 0.9568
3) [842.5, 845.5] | 1.023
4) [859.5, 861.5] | 1.114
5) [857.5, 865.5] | 1.078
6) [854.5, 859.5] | 1.153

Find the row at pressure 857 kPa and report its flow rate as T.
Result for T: 1.193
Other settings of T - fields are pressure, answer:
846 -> 1.128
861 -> 1.116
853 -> 1.226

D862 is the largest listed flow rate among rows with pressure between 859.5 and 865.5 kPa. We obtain 1.116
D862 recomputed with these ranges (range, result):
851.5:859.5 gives 1.288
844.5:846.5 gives 1.128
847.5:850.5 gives 1.259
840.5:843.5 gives 1.081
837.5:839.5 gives 1.059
